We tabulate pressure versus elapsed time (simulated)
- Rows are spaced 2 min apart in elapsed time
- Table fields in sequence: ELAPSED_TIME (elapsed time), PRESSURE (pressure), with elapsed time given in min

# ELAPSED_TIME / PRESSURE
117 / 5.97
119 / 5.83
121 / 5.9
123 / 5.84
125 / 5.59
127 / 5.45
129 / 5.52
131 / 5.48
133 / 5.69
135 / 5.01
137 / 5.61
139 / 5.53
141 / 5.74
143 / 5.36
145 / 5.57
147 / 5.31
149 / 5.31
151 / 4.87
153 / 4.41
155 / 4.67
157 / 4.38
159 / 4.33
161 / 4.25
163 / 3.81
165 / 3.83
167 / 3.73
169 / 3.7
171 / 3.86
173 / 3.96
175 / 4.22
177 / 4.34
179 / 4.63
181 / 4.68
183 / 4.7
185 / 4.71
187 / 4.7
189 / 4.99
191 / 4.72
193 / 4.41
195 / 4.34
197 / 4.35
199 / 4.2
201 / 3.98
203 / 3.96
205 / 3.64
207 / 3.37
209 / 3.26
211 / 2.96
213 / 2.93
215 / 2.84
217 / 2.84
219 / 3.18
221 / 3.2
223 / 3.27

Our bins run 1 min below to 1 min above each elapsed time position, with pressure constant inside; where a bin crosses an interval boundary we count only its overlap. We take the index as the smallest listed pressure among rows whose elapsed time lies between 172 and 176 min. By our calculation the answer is 3.96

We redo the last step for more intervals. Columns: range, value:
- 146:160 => 4.33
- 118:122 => 5.83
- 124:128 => 5.45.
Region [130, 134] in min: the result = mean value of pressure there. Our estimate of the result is 5.59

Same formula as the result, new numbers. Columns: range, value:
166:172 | 3.76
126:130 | 5.48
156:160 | 4.36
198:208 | 3.83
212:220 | 2.95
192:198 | 4.37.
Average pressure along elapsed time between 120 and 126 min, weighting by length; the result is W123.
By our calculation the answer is 5.78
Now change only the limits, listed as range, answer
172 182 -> 4.37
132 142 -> 5.52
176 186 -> 4.61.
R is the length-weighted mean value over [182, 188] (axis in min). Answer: 4.7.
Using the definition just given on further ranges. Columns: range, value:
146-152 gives 5.16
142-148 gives 5.41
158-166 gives 4.05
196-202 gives 4.18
